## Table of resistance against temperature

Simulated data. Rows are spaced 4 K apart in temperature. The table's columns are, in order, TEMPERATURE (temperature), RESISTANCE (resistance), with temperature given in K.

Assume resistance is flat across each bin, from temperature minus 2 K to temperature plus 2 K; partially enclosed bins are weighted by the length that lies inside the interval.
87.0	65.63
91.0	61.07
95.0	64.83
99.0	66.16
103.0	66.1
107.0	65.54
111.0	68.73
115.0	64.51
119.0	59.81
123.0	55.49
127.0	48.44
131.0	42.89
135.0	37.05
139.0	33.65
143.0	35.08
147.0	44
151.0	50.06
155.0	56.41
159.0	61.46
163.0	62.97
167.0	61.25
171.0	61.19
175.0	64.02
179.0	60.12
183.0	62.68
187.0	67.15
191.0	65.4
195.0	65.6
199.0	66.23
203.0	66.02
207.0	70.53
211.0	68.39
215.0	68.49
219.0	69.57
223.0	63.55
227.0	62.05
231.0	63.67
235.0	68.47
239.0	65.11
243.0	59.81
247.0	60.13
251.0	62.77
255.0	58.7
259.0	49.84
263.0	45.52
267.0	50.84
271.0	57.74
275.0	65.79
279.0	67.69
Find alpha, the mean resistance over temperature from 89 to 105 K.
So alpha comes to 64.5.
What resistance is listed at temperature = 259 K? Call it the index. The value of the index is 49.84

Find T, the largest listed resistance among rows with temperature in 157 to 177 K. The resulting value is 64.02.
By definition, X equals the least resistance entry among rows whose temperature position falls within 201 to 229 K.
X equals 62.05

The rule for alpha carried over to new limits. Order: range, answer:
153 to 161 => 58.9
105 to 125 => 62.8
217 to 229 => 65.1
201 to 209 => 68.3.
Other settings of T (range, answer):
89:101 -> 66.16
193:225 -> 70.53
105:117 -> 68.73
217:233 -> 69.57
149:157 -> 56.41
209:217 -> 68.49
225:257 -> 68.47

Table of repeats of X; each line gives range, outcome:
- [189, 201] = 65.4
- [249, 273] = 45.52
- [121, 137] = 37.05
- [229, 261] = 49.84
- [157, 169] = 61.25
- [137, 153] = 33.65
